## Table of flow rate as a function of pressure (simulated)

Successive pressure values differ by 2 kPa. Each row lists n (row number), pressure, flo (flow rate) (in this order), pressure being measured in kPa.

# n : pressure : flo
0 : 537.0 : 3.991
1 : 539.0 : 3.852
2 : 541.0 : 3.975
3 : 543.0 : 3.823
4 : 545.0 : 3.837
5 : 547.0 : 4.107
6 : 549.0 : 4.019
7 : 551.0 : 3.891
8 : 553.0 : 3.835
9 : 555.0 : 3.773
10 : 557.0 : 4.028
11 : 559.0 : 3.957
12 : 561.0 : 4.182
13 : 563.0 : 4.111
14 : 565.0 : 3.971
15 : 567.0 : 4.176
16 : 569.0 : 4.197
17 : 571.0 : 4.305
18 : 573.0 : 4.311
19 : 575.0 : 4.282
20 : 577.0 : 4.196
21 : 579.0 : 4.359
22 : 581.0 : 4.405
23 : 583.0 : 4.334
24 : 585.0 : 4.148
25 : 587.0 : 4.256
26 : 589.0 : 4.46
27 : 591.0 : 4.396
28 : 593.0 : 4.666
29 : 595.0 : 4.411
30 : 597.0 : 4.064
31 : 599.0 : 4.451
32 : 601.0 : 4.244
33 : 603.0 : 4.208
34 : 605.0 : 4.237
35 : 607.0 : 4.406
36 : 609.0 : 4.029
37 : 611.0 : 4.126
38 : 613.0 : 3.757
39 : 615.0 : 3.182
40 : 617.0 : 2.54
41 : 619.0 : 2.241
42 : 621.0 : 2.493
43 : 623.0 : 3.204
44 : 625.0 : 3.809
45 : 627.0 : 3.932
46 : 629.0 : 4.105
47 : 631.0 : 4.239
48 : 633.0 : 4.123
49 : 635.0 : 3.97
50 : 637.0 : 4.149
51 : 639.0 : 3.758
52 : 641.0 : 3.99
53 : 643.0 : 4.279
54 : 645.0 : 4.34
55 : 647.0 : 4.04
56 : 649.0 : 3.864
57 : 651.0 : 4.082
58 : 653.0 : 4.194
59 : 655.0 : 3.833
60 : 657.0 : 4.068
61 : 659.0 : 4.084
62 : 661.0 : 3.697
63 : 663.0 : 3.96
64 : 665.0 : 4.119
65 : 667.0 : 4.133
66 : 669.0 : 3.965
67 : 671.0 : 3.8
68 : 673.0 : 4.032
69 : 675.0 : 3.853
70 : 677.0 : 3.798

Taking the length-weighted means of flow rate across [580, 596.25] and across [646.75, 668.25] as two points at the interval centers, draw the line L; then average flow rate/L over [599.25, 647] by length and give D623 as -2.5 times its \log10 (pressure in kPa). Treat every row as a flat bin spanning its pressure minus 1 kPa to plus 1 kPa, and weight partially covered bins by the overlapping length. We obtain 0.102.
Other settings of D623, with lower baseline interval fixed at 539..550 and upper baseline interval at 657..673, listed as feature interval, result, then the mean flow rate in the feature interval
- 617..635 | 0.139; 3.49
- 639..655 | -0.028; 4.07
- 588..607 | -0.103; 4.35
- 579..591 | -0.099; 4.33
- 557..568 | -0.034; 4.07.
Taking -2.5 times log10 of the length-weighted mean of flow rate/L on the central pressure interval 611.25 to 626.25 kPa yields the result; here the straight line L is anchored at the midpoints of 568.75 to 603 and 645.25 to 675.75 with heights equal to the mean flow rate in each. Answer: 0.32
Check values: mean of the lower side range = 4.32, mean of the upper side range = 3.99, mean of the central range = 3.1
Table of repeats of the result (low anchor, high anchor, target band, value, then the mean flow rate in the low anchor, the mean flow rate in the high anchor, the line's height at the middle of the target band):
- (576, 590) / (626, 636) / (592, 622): 0.107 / 4.31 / 4.07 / 4.19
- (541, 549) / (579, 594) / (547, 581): 0.009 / 3.94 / 4.38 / 4.14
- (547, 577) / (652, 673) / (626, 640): -0.007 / 4.08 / 3.99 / 4.01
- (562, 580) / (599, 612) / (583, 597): -0.036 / 4.21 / 4.23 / 4.22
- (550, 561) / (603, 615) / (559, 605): -0.076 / 3.92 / 4.04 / 3.98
